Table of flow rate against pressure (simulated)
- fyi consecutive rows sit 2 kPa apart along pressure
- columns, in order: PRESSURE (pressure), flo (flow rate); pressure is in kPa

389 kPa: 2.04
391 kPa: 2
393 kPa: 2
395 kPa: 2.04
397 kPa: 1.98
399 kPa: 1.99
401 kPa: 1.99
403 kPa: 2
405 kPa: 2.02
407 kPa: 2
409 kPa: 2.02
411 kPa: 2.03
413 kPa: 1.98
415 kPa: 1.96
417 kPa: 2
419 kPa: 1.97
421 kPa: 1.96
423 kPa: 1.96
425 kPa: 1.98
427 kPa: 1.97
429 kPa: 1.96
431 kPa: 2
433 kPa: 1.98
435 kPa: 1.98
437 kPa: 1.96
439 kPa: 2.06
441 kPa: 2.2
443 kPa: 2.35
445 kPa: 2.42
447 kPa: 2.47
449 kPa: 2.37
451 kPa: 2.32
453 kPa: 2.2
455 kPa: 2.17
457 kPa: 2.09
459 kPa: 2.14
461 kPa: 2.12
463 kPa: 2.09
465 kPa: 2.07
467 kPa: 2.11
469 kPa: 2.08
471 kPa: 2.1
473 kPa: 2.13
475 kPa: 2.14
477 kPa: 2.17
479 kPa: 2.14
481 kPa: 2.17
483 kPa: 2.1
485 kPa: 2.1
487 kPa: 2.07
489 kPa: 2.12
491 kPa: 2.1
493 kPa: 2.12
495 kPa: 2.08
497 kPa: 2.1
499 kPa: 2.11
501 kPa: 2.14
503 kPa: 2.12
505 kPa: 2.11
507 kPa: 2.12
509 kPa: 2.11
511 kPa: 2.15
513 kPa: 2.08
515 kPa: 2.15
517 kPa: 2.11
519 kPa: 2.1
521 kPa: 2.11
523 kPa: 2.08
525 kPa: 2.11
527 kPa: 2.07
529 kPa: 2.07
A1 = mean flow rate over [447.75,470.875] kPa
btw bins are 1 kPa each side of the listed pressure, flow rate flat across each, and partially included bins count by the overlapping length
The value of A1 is 2.16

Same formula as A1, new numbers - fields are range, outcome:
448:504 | 2.13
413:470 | 2.1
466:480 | 2.12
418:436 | 1.97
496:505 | 2.12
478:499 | 2.11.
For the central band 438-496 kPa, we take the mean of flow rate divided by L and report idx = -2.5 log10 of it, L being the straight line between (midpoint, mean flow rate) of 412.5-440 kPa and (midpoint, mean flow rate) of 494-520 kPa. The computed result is -0.06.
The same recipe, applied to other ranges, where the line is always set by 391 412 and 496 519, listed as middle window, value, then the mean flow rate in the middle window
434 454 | -0.09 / 2.23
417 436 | 0.03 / 1.97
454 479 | -0.02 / 2.12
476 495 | -0.01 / 2.12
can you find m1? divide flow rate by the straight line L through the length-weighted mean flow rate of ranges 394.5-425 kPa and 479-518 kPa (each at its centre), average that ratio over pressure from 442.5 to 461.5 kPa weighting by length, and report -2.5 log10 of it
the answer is -0.11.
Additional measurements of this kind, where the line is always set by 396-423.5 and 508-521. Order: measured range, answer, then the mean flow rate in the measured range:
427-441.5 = 0.01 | 2.01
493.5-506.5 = -0.01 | 2.11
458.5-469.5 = -0.02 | 2.1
